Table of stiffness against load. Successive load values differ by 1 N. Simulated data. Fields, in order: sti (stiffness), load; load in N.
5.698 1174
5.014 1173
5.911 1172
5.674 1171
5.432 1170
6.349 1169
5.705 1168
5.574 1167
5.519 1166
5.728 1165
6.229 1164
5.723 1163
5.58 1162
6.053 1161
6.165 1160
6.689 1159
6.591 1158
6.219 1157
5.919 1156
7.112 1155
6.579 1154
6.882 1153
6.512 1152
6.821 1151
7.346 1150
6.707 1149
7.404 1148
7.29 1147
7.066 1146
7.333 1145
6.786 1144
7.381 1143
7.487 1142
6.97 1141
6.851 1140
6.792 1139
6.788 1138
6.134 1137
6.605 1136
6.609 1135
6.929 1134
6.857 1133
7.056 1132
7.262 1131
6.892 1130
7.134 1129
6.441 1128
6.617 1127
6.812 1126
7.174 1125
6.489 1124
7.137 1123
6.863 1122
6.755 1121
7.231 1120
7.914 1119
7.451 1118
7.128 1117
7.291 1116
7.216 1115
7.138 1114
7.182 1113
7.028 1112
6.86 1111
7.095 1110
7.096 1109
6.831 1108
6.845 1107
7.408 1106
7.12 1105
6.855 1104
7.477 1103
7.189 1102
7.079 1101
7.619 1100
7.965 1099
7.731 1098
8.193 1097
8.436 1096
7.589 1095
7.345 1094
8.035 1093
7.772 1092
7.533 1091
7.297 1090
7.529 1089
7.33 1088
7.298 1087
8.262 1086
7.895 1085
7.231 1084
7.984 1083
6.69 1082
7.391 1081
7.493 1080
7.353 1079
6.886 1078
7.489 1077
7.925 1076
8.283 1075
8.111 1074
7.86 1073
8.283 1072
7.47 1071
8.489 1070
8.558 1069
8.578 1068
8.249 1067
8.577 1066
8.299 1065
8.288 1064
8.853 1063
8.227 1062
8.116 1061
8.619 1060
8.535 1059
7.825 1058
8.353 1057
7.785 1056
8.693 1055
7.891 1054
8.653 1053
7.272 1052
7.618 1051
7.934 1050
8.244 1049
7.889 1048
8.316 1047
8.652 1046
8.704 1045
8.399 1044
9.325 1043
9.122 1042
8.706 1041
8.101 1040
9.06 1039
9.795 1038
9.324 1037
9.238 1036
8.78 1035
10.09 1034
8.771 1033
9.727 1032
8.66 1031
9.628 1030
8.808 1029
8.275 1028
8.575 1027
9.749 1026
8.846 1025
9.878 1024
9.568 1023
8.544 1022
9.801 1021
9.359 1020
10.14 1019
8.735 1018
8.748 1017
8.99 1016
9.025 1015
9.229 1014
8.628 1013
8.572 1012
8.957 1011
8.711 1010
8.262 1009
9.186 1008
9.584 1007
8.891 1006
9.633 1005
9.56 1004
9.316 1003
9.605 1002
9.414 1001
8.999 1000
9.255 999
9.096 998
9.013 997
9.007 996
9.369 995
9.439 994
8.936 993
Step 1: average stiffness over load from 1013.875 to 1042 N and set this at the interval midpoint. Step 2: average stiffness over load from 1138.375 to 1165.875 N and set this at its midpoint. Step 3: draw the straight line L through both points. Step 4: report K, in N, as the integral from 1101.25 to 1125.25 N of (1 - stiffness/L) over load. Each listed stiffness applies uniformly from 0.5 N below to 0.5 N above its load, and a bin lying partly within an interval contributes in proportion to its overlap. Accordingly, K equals 1.0 N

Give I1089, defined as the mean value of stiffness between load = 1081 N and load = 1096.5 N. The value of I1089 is 7.61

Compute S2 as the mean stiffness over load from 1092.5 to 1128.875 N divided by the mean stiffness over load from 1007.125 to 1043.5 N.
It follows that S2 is 0.80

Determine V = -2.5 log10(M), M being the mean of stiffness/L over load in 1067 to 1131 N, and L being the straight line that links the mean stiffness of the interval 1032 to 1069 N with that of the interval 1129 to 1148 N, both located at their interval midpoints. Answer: 0.04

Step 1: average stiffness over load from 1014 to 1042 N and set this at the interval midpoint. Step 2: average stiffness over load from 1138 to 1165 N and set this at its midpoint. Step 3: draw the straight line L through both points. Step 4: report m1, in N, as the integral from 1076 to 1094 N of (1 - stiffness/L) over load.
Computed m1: 1.1 N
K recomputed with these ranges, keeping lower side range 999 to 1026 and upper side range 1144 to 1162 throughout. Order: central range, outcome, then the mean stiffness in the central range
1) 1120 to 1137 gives 0.7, 6.84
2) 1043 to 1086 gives 1.0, 8.06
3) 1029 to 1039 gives -0.6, 9.29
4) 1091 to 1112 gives 0.5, 7.42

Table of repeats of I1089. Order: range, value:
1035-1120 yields 7.89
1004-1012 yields 9.04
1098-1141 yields 7.04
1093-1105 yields 7.59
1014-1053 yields 8.91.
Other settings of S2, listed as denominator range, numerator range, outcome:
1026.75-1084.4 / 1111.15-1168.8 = 0.81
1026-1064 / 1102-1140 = 0.81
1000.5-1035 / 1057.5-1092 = 0.86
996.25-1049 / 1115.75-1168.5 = 0.74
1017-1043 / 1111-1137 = 0.76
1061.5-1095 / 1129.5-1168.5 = 0.84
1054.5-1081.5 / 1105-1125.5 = 0.88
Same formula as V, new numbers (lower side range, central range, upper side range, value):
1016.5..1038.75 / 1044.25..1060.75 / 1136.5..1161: 0.070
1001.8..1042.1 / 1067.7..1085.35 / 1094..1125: 0.029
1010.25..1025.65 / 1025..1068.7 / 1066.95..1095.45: -0.016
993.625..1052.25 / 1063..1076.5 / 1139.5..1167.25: -0.016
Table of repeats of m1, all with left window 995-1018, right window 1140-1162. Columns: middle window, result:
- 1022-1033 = -0.5 N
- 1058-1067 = -0.2 N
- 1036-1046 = -0.5 N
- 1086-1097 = 0.1 N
